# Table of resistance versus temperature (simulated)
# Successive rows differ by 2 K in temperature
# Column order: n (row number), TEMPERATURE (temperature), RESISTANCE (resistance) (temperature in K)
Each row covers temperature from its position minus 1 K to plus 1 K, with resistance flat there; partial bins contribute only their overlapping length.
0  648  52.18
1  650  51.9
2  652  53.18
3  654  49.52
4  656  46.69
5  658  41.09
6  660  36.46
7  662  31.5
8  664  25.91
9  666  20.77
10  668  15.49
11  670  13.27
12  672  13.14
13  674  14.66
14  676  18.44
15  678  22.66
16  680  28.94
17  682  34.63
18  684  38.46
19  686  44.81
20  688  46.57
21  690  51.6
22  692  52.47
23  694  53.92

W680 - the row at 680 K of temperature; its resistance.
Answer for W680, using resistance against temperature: 28.94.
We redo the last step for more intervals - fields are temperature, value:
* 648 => 52.18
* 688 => 46.57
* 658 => 41.09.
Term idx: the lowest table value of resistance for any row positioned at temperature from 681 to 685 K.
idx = 34.63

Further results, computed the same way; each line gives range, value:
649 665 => 25.91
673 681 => 14.66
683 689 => 38.46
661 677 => 13.14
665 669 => 15.49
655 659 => 41.09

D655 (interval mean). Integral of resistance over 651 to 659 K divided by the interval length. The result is 47.6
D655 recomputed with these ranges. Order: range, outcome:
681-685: 36.5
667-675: 14.1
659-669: 26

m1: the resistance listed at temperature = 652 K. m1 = 53.18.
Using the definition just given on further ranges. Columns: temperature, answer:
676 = 18.44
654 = 49.52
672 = 13.14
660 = 36.46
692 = 52.47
